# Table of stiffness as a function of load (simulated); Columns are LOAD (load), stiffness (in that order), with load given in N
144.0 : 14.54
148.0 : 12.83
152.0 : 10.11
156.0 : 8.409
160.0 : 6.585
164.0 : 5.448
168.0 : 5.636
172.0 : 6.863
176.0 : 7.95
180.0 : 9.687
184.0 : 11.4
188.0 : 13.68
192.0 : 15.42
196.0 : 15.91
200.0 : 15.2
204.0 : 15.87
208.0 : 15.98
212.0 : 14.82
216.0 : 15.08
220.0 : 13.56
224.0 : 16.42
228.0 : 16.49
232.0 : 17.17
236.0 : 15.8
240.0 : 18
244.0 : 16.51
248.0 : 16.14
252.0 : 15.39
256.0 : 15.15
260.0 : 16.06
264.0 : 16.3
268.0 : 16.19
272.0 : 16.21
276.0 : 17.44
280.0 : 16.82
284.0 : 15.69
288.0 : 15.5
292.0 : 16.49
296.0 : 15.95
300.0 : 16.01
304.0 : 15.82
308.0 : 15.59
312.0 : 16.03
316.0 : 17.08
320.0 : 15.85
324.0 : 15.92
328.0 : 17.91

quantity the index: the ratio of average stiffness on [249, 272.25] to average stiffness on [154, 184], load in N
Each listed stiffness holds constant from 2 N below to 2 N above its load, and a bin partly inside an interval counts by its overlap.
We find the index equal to 2.11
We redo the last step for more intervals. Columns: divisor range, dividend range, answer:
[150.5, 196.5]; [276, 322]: 1.69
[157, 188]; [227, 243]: 2.09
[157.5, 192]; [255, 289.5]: 1.84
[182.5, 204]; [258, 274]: 1.11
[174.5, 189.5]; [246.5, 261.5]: 1.47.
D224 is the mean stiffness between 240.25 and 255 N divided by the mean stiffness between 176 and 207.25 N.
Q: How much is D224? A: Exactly 1.19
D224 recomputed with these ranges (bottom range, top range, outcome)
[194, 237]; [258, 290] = 1.04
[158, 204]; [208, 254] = 1.51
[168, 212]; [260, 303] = 1.29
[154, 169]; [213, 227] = 2.30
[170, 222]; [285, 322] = 1.22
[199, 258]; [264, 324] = 1.02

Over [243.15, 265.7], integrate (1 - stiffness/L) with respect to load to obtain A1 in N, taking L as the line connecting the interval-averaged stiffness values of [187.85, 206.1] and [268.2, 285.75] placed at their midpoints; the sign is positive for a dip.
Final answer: 0.4 N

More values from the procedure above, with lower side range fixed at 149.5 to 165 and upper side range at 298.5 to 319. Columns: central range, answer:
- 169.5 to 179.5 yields 1.4 N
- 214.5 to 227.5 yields -4.3 N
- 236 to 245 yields -3.3 N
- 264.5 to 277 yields -2.2 N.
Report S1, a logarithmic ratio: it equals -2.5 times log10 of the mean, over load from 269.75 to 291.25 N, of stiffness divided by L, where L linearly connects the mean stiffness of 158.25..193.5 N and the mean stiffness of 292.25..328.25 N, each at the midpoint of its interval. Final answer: -0.122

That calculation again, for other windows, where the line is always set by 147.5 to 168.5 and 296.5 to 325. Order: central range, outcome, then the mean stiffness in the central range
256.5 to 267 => -0.189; 16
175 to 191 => -0.188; 11.1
